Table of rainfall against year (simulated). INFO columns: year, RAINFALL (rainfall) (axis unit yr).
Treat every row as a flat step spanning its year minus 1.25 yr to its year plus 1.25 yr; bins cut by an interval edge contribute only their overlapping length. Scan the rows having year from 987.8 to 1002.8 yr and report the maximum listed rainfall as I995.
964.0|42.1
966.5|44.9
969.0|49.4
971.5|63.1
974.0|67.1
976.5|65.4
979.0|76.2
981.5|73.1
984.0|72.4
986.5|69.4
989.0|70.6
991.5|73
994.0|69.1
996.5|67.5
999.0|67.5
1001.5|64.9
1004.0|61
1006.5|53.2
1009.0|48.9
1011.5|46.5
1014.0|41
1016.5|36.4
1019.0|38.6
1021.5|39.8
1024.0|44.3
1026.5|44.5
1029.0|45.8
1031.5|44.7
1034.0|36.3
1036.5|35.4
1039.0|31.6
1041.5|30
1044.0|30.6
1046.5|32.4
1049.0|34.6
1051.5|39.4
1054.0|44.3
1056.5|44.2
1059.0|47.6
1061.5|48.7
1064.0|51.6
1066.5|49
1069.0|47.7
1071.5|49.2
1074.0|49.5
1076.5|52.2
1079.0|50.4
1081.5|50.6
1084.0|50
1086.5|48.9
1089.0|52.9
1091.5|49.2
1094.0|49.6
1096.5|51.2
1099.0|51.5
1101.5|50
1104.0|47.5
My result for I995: 73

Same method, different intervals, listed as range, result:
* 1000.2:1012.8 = 64.9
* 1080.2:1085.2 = 50.6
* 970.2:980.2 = 76.2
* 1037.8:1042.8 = 31.6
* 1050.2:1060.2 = 47.6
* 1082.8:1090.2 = 52.9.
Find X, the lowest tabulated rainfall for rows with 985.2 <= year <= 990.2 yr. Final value 69.4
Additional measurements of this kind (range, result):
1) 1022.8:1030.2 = 44.3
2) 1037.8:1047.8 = 30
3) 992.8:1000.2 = 67.5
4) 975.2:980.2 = 65.4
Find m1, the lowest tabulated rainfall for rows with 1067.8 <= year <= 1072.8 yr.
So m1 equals 47.7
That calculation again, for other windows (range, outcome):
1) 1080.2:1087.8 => 48.9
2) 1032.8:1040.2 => 31.6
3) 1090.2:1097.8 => 49.2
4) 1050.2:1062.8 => 39.4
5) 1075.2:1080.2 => 50.4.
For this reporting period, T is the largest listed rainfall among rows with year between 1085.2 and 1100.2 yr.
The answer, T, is 52.9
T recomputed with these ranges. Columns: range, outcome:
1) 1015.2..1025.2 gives 44.3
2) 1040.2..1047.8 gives 32.4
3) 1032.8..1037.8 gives 36.3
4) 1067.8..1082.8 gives 52.2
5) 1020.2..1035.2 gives 45.8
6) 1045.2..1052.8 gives 39.4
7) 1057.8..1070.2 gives 51.6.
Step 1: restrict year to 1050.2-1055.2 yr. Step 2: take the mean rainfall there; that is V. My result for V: 41.8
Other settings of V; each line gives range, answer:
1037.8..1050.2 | 31.8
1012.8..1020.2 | 38.7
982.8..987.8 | 70.9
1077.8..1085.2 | 50.3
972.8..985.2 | 70.8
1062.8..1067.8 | 50.3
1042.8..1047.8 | 31.5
